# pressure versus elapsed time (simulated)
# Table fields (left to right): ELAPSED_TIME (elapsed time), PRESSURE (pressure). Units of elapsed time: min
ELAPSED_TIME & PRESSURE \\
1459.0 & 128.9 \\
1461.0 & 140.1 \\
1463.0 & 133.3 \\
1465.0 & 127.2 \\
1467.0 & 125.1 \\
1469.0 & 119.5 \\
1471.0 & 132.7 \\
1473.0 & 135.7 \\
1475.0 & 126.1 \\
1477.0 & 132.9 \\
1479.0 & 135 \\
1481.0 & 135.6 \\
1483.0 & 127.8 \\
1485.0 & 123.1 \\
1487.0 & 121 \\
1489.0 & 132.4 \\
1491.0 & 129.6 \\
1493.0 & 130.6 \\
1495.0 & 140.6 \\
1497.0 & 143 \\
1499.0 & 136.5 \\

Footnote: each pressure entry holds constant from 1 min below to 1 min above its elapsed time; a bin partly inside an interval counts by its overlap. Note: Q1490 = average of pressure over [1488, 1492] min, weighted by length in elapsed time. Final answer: 131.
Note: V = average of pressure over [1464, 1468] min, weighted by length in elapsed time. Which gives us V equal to 126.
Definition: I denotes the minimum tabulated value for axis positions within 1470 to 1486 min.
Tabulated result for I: 123.1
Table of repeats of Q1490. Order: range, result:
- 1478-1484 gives 133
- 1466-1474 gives 128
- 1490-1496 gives 134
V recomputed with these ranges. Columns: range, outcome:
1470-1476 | 132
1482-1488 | 124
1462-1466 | 130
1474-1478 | 130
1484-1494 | 127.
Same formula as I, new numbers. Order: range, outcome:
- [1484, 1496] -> 121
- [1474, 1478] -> 126.1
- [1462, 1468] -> 125.1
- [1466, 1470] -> 119.5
